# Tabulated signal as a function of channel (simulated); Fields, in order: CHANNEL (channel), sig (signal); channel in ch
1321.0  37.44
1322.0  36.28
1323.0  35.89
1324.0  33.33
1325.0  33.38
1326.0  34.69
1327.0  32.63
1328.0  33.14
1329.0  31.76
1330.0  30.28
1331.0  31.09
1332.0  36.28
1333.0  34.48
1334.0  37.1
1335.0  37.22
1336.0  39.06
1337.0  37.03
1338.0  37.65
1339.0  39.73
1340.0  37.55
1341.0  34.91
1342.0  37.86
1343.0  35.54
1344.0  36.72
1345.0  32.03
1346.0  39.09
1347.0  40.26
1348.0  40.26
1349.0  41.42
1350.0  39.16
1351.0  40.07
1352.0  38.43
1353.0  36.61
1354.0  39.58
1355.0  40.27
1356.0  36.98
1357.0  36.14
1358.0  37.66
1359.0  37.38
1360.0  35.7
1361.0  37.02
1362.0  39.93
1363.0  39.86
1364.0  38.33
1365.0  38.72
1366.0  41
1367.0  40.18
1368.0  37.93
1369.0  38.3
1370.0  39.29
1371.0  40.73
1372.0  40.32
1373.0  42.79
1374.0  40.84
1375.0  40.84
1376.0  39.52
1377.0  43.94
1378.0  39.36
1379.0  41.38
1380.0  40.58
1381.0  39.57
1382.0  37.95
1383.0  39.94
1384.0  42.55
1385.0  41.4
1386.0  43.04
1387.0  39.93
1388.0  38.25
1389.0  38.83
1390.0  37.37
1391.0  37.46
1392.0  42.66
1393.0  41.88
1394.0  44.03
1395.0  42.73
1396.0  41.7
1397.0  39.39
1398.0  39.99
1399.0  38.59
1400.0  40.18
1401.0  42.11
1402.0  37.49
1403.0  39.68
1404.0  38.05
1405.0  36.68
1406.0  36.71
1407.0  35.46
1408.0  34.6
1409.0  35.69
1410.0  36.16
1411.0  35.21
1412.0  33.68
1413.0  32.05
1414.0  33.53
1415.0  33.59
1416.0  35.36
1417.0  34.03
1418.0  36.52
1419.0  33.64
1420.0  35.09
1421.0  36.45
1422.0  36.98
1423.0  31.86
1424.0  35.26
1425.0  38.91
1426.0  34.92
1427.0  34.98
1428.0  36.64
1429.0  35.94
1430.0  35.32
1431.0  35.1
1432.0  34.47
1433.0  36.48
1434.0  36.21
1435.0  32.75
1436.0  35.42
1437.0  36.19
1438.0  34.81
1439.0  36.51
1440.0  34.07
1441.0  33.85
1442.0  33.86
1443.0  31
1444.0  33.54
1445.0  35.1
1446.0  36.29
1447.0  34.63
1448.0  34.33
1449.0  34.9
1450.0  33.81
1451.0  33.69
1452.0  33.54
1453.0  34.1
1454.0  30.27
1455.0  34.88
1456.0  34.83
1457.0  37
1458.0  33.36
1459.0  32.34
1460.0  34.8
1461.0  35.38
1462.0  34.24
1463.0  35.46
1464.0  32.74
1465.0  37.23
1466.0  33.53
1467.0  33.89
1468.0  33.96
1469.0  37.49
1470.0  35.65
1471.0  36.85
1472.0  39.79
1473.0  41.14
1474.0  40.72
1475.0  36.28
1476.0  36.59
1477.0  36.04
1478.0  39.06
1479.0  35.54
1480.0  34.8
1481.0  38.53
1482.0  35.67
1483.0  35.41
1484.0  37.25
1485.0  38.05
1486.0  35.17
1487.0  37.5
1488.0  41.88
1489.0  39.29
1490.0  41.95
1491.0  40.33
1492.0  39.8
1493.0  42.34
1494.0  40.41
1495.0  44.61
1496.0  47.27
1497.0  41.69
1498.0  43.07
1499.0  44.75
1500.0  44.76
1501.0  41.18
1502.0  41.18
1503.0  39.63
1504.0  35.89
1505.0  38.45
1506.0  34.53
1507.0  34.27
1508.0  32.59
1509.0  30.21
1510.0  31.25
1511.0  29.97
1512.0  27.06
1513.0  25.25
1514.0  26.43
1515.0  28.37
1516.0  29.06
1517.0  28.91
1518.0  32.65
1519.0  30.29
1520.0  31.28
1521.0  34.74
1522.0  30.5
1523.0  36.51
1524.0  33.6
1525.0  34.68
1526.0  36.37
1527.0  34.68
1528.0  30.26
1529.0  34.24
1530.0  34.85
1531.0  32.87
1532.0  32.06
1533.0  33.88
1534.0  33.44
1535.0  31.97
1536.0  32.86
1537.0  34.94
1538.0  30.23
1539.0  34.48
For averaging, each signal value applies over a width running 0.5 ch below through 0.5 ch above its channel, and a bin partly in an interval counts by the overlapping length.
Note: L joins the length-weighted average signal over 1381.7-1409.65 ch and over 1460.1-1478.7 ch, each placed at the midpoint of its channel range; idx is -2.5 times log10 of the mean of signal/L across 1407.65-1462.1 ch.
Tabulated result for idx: 0.09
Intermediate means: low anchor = 39.4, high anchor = 36.4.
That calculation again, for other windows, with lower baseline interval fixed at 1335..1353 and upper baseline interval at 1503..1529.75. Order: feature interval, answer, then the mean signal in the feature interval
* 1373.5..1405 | -0.11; 40.3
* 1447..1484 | -0.05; 35.5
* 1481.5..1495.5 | -0.19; 39.3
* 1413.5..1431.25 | 0.00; 35.2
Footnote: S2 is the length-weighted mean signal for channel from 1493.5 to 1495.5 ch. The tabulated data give 42.5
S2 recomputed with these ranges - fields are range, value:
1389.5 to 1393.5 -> 39.8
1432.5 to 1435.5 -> 35.1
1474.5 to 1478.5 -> 37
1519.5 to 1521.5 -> 33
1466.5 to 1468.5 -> 33.9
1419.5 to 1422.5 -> 36.2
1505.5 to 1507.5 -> 34.4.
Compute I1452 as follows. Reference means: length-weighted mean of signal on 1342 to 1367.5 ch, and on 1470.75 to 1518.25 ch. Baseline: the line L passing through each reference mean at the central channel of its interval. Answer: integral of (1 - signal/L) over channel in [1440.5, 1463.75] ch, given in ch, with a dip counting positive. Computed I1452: 2.0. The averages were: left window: 38.3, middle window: 34.1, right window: 37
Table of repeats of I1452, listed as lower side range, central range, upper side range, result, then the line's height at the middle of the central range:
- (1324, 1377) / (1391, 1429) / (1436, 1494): -0.30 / 36.8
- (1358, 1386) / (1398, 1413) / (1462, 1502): 0.91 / 39.5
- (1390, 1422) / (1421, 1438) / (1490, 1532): 0.69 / 37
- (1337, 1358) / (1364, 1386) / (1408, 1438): -2.04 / 36.9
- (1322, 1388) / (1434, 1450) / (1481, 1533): 0.97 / 36.8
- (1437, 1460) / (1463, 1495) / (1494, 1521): -2.67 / 34.7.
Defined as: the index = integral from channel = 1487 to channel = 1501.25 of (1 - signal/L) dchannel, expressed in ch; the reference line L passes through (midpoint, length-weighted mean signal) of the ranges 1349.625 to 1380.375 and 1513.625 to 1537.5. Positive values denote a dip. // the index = -3.5 ch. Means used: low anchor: 39.3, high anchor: 32.5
